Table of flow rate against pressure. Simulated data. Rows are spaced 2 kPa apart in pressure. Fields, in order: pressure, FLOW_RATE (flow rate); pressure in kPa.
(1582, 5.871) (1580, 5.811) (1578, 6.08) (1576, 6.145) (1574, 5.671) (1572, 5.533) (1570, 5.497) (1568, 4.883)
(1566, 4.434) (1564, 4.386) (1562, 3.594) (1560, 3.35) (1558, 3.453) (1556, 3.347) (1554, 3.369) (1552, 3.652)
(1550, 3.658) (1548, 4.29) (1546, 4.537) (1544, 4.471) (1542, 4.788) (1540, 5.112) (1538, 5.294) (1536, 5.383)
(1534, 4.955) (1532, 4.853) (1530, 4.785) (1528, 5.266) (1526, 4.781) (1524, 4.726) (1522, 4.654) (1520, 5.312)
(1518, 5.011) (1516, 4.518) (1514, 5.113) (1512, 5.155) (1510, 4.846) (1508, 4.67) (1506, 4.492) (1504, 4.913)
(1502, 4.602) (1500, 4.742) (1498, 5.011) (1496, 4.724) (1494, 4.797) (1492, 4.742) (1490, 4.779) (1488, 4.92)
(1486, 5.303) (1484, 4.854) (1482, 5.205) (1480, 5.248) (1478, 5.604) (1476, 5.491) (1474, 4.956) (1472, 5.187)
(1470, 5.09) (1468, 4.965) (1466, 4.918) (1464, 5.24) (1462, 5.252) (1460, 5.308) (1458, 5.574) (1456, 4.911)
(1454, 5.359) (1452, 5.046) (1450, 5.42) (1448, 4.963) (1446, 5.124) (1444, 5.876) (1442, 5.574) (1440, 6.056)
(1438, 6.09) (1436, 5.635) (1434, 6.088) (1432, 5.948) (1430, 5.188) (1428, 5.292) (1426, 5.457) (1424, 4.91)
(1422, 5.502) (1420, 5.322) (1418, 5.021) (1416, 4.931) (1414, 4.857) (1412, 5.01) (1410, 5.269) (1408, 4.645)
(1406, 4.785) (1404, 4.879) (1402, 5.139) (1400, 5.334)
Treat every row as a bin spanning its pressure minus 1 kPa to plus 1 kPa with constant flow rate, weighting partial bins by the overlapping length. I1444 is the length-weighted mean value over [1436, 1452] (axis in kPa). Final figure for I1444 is 5.56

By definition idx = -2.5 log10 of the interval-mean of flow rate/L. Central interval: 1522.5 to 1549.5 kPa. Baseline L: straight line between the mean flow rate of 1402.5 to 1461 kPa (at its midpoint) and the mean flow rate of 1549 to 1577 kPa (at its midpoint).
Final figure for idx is -0.07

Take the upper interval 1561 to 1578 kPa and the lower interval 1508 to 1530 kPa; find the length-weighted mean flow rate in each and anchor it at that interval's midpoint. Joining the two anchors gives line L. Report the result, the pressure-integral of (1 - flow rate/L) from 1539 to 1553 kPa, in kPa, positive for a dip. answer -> 1.8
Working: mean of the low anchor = 4.92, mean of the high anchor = 5.08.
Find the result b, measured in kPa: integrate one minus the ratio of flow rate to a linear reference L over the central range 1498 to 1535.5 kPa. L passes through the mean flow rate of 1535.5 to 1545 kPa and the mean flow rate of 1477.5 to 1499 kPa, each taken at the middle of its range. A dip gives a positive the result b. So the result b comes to 0.97 kPa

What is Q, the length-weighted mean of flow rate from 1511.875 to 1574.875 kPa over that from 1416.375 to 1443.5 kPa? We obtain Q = 0.83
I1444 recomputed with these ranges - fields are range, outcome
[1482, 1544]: 4.9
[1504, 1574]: 4.61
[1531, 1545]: 4.98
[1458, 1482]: 5.22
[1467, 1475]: 5.05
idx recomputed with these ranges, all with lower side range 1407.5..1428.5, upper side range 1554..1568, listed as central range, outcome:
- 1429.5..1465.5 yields -0.13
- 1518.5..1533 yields -0.19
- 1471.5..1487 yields -0.15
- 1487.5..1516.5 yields -0.11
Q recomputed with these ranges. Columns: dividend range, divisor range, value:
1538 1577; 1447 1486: 0.86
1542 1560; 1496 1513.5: 0.81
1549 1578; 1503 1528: 0.91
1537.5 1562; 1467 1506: 0.81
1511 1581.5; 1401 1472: 0.90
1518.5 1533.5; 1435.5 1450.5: 0.88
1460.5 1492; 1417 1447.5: 0.93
